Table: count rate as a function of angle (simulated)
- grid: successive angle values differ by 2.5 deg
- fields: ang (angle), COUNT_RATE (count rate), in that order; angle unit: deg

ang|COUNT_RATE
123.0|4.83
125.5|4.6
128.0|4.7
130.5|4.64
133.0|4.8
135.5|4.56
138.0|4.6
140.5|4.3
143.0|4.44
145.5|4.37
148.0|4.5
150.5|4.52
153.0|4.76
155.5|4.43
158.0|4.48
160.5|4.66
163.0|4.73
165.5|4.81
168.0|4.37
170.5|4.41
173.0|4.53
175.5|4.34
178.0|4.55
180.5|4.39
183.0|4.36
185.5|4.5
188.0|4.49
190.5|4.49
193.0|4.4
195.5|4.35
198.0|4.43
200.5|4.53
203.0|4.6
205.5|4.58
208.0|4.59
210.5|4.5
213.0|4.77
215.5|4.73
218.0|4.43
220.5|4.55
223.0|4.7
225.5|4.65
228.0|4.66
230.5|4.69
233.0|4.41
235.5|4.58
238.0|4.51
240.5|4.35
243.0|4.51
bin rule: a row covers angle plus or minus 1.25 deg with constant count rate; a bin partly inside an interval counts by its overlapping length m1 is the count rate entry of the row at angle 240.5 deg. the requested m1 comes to 4.35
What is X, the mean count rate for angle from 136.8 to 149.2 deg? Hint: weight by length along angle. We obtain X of 4.44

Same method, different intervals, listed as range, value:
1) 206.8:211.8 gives 4.55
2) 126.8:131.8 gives 4.67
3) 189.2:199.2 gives 4.42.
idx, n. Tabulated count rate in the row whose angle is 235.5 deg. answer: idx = 4.58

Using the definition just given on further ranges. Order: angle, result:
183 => 4.36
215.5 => 4.73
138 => 4.6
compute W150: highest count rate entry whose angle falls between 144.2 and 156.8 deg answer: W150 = 4.76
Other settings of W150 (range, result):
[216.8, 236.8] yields 4.7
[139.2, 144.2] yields 4.44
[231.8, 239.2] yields 4.58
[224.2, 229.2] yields 4.66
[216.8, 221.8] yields 4.55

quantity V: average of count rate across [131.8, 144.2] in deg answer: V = 4.54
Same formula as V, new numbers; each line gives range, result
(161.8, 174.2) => 4.57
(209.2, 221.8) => 4.6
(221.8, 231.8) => 4.67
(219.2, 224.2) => 4.62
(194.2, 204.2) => 4.48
